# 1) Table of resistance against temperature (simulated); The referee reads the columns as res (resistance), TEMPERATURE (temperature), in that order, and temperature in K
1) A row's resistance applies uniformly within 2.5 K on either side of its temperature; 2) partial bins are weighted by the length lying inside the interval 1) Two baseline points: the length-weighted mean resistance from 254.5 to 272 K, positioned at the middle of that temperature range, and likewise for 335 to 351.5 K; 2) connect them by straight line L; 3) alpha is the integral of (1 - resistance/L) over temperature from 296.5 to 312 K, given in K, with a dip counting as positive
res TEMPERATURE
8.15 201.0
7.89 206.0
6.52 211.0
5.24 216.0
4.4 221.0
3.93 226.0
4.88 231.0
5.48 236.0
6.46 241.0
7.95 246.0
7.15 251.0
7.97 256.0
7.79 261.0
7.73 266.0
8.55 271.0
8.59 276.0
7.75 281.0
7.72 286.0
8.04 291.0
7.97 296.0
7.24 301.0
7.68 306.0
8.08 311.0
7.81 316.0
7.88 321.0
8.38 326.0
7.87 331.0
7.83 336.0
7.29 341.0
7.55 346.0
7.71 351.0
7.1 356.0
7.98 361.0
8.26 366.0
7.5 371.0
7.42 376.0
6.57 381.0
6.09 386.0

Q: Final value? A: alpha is 0.2 K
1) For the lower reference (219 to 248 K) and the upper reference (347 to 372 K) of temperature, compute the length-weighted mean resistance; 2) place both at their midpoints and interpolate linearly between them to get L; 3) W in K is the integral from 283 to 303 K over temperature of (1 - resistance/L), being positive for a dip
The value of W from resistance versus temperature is -3.7 K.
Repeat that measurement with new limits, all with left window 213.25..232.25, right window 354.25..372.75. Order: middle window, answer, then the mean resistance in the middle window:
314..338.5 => -3.7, 7.96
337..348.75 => -0.3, 7.48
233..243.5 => -2.0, 5.92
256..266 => -4.3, 7.82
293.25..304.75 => -2.4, 7.62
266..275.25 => -4.3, 8.34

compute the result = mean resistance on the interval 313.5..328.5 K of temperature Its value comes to 8.02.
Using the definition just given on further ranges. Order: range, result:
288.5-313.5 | 7.8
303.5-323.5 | 7.86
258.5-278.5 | 8.17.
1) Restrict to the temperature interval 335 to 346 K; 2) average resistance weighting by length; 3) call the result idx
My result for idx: 7.52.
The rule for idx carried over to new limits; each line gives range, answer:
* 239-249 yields 7.24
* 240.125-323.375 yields 7.81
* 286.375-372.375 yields 7.78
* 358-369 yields 8.05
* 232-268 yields 7.11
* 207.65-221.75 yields 5.66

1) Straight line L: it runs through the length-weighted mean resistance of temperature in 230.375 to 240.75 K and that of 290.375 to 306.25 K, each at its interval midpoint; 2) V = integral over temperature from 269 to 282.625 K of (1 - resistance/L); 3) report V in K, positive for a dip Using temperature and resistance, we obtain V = -2.8 K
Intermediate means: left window 5.51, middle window 8.32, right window 7.7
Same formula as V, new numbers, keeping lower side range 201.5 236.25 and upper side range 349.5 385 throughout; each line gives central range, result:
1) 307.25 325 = -2.9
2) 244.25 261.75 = -4.8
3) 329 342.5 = -1.2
